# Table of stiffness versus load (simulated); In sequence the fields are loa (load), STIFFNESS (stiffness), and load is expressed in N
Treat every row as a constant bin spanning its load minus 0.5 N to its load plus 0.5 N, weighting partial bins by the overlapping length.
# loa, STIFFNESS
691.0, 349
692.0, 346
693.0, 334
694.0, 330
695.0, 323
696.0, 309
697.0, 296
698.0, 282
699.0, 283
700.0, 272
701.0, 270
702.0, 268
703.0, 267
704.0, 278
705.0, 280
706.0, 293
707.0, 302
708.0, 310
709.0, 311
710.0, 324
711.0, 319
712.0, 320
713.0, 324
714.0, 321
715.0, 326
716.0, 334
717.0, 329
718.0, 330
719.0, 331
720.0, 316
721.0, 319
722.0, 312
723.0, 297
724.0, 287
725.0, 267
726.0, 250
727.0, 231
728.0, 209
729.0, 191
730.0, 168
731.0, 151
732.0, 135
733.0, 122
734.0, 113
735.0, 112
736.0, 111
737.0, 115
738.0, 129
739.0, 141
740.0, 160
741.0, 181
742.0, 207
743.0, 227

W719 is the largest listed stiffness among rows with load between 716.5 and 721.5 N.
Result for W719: 331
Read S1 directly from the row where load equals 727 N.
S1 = 231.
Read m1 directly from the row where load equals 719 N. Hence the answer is 331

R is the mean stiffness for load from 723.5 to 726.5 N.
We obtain 268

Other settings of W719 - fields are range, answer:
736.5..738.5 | 129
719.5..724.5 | 319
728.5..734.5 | 191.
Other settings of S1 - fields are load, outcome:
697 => 296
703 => 267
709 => 311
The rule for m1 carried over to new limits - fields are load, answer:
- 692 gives 346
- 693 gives 334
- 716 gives 334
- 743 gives 227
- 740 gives 160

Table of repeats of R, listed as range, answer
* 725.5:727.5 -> 240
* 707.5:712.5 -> 317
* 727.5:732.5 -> 171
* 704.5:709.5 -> 299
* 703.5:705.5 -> 279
